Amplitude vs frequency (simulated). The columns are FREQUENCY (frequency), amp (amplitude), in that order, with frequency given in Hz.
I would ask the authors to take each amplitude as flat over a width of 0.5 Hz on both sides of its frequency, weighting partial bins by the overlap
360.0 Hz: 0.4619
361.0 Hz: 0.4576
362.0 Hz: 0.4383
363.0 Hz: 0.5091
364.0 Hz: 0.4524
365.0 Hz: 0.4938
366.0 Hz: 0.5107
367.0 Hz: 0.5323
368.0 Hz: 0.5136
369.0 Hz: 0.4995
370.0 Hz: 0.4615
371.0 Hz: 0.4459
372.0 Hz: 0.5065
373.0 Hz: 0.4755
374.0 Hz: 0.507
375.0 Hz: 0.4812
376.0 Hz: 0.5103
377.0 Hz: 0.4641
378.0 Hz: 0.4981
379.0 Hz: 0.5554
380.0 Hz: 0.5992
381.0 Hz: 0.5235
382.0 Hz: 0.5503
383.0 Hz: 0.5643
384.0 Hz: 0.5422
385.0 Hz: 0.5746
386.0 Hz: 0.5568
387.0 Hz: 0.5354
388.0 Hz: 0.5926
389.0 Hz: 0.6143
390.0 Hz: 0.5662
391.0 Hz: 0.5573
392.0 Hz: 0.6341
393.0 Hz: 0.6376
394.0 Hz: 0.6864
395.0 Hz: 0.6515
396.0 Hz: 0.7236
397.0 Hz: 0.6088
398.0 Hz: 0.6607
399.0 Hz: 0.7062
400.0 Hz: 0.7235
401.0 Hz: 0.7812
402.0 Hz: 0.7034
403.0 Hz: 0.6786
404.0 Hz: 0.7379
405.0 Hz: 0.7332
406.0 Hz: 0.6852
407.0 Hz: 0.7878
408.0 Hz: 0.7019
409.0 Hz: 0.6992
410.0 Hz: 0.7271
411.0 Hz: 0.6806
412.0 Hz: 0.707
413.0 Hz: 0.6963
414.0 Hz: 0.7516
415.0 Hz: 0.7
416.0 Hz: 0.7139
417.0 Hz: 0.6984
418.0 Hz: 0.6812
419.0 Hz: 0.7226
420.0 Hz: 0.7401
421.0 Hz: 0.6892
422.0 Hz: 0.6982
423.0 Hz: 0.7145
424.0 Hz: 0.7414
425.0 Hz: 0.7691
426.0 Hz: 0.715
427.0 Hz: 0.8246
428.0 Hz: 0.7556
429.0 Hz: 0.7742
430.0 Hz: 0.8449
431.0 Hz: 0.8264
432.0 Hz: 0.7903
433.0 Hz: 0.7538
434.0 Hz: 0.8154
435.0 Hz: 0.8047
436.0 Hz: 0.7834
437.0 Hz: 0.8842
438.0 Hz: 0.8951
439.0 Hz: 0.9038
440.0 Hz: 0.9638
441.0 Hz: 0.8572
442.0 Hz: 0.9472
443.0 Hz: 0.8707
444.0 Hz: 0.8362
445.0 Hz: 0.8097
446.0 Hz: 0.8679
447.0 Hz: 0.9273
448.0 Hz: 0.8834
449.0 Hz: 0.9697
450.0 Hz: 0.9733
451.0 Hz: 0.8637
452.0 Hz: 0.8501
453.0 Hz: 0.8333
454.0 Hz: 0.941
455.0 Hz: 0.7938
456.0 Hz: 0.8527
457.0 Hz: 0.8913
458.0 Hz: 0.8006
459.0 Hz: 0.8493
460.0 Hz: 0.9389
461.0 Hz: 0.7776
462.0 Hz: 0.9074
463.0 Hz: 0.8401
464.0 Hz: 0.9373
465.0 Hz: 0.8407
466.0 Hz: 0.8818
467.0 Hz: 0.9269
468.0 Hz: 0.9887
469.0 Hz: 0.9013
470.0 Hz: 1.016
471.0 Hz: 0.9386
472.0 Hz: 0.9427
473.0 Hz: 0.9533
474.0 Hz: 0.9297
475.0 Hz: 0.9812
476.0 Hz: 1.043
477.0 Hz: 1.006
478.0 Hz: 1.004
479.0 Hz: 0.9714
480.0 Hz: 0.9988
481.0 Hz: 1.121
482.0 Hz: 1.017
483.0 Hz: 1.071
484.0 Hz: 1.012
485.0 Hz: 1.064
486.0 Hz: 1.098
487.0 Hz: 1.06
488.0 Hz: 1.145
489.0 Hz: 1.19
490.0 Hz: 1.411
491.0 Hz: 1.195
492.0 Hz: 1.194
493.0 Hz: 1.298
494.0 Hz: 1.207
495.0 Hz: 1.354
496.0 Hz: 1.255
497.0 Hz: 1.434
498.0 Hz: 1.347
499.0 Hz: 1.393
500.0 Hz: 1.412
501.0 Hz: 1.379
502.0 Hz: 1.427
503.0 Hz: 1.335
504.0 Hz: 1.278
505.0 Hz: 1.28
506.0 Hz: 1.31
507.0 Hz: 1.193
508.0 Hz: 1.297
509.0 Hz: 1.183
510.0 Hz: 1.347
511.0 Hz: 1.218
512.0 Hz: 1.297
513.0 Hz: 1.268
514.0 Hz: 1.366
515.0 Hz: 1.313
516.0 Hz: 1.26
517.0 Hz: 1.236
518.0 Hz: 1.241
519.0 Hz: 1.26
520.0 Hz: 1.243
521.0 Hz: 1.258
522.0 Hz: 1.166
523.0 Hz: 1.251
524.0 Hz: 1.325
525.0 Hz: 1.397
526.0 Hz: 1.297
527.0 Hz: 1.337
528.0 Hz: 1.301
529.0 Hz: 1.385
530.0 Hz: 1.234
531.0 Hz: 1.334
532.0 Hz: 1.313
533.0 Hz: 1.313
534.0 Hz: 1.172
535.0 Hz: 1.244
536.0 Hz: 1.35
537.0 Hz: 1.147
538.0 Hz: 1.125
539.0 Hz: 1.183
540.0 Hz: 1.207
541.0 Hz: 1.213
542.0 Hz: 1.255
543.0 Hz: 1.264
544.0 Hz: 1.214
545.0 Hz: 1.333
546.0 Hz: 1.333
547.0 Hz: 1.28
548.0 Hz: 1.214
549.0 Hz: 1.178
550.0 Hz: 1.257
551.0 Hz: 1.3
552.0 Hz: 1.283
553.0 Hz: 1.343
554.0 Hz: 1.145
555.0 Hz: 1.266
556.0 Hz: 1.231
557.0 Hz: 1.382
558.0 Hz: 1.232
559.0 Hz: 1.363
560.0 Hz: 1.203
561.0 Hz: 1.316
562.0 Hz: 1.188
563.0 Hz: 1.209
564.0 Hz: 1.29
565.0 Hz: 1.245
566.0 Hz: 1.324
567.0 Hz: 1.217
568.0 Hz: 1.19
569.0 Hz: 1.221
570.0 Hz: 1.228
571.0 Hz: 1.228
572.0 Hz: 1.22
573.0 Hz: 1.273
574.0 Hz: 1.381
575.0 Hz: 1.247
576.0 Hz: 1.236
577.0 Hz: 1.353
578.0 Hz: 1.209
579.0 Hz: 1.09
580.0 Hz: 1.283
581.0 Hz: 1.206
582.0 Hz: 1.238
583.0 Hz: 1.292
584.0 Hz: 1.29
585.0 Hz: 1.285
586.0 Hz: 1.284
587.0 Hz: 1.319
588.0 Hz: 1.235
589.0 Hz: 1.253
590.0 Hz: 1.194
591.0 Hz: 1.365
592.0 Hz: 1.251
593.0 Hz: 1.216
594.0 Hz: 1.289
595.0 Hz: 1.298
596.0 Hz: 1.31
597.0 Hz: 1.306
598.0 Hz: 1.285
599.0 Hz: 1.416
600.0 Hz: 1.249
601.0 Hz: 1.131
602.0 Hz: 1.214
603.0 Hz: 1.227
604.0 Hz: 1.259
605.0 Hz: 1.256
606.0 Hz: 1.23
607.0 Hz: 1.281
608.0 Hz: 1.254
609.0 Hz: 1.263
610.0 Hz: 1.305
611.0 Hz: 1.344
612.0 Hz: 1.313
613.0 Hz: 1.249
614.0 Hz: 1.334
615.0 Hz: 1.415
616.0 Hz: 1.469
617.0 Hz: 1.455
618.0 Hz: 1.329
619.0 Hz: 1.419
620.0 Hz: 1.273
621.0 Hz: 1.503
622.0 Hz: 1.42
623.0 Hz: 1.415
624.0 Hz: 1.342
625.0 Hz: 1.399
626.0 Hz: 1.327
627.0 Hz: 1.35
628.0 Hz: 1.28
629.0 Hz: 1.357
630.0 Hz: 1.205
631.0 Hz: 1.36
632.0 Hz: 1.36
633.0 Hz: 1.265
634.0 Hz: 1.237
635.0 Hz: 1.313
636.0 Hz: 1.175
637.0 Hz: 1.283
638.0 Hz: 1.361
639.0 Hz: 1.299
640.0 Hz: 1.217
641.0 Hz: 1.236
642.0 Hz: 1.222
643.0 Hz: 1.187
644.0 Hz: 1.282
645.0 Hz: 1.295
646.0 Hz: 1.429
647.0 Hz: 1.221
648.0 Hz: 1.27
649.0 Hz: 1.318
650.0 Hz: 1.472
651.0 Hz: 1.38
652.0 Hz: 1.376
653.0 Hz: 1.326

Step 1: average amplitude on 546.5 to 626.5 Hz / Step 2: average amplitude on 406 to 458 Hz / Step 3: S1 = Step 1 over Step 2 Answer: 1.60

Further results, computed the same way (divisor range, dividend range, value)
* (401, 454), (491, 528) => 1.64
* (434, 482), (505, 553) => 1.39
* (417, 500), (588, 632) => 1.39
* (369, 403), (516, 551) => 2.17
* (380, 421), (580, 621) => 1.95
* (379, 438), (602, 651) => 1.89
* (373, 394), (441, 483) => 1.66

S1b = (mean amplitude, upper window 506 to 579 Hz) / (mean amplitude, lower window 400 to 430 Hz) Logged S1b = 1.74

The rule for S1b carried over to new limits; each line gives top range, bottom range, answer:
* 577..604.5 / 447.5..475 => 1.40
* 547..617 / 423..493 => 1.37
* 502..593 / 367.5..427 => 1.99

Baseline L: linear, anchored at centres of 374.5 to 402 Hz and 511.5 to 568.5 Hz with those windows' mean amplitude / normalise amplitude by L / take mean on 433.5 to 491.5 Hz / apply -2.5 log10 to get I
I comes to -0.02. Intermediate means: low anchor 0.598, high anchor 1.26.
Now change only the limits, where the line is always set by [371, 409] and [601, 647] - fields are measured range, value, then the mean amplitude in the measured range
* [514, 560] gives -0.21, 1.27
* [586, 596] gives -0.05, 1.27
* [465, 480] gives -0.12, 0.96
